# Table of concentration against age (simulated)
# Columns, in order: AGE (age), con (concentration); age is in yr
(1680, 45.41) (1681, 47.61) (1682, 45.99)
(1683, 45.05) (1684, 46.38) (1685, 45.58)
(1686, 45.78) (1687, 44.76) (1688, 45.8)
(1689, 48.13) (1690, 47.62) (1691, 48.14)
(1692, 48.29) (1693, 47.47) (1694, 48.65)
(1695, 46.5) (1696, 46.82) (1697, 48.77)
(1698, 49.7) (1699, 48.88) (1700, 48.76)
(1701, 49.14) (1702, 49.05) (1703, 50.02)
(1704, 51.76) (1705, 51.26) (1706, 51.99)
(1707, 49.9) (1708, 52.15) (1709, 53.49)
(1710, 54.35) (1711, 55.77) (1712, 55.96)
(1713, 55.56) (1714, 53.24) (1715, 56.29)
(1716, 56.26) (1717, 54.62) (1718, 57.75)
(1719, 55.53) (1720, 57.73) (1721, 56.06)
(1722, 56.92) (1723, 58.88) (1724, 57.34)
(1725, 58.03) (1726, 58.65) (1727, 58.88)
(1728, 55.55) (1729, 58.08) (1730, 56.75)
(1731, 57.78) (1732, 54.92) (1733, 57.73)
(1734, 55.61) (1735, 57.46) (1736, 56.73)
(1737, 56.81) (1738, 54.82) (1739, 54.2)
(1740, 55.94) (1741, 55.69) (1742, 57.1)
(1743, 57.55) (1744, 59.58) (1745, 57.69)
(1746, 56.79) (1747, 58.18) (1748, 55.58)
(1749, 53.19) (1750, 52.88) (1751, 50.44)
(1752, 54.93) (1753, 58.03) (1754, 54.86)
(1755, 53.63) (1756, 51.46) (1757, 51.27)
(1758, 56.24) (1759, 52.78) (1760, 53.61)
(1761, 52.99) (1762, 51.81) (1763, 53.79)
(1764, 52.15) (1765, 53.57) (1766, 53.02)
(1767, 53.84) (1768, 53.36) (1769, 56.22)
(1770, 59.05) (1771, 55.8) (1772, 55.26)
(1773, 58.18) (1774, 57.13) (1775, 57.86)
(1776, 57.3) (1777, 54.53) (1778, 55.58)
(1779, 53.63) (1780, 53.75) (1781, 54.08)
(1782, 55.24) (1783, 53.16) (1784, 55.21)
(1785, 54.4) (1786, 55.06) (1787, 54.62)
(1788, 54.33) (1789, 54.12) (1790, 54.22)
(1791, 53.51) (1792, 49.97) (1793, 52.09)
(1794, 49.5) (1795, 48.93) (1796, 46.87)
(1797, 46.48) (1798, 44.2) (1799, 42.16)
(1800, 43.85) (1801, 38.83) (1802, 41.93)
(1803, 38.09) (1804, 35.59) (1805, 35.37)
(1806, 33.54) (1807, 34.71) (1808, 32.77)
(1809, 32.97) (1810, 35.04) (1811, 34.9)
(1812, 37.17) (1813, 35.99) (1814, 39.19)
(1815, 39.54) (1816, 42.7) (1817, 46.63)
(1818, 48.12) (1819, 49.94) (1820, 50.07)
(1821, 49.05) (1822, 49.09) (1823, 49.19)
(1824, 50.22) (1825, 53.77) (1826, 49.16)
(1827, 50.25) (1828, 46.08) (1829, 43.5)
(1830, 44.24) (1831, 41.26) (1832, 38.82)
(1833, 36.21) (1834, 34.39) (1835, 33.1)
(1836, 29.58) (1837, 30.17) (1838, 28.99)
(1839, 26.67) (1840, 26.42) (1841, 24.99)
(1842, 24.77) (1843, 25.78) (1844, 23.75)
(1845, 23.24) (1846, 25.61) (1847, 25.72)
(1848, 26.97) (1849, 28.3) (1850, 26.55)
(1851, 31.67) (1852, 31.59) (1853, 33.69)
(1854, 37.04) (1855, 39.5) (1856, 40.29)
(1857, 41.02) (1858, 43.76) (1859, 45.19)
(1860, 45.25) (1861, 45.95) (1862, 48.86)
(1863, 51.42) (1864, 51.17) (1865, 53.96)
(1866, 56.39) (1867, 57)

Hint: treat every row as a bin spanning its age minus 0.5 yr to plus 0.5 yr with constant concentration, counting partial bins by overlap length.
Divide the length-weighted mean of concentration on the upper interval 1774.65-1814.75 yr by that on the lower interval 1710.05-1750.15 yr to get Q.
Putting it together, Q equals 0.82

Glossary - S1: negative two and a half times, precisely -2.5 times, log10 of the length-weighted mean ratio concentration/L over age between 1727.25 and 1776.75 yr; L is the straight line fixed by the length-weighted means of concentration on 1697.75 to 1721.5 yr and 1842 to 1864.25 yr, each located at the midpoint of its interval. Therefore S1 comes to -0.16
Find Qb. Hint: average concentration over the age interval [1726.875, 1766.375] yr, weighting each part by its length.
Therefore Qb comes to 55.2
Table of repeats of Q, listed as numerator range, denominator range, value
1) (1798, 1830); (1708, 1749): 0.75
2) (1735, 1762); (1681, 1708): 1.14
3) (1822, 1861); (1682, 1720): 0.71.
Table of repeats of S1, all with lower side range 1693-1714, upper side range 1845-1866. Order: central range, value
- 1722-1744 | -0.17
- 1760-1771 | -0.18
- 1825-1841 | 0.09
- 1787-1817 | 0.01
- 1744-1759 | -0.16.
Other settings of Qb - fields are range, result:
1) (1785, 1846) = 41.1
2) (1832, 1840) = 31.5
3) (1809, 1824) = 43.2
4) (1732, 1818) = 50.7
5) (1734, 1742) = 56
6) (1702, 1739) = 55.5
